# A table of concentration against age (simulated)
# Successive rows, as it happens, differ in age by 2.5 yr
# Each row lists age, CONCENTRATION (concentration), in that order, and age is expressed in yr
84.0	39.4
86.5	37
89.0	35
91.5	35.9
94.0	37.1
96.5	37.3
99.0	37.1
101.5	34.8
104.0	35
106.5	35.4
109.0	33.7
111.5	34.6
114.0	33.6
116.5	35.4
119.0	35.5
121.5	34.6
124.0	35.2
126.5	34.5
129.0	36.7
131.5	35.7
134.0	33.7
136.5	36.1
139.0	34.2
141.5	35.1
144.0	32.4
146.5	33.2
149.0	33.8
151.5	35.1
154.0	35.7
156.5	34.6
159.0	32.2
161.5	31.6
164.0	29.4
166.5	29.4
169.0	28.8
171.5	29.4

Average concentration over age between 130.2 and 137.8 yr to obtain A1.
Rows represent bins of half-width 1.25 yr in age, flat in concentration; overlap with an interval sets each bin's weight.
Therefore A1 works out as 35.2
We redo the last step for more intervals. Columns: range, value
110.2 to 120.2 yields 34.8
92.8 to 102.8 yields 36.6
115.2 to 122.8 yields 35.2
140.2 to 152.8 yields 33.9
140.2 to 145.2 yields 33.8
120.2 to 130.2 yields 35.2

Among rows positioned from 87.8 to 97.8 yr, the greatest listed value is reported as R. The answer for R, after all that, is 37.3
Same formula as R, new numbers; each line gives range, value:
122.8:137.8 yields 36.7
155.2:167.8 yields 34.6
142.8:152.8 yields 35.1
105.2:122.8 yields 35.5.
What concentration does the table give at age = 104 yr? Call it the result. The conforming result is 35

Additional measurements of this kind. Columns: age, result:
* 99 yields 37.1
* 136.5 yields 36.1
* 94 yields 37.1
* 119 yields 35.5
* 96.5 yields 37.3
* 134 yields 33.7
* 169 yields 28.8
